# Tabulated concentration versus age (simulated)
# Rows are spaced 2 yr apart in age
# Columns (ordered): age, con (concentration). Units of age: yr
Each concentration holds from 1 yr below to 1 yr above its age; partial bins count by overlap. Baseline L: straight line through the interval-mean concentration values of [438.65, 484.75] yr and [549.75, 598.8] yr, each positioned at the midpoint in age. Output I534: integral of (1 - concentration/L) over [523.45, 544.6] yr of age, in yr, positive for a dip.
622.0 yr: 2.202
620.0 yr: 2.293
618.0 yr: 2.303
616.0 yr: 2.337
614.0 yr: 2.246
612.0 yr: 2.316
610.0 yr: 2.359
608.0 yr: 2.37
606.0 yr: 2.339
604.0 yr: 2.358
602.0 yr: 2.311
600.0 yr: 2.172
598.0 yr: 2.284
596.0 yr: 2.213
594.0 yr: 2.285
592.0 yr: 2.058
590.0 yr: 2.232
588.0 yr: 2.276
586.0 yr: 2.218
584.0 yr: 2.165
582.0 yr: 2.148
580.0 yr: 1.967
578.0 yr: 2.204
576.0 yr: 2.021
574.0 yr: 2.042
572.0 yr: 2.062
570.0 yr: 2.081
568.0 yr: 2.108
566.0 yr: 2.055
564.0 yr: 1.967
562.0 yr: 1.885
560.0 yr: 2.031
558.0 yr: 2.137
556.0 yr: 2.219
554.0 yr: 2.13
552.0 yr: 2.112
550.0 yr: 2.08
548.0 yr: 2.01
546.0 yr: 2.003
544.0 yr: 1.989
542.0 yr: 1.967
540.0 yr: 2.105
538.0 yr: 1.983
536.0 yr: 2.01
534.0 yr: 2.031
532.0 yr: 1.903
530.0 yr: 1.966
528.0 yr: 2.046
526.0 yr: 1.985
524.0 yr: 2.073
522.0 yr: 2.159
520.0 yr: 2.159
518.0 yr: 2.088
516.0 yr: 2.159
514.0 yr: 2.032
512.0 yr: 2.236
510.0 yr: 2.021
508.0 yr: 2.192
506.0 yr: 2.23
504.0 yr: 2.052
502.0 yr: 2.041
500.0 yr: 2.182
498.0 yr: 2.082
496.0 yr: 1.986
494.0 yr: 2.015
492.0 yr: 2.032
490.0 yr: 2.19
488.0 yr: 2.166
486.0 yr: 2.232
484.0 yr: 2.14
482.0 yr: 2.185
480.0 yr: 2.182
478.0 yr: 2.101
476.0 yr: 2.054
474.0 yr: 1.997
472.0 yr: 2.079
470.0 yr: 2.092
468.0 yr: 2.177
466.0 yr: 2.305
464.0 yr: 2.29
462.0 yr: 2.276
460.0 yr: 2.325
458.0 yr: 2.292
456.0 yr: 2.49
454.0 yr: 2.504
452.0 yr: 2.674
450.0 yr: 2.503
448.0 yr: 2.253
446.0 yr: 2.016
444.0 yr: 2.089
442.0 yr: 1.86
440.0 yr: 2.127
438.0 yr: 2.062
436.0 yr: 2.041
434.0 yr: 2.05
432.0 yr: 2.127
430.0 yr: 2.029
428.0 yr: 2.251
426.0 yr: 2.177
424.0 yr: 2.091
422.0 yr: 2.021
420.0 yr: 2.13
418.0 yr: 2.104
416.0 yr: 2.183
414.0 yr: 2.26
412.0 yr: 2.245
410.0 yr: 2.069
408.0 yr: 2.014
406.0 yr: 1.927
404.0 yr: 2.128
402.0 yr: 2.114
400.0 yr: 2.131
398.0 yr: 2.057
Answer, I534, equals 1.5 yr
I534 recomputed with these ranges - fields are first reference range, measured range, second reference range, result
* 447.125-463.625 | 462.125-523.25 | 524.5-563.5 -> 3.23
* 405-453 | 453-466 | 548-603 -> -1.36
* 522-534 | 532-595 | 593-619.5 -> 1.80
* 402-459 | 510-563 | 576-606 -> 3.27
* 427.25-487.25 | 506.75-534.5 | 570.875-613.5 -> 1.56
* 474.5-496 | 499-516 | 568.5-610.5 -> 0.09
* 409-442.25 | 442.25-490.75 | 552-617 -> -2.27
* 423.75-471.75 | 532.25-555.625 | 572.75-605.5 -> 1.66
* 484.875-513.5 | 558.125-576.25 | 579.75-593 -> 1.00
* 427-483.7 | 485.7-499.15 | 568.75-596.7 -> 0.51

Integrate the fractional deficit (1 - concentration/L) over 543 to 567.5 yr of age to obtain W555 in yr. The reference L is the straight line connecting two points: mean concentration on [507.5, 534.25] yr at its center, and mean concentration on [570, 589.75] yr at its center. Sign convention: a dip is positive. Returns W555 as 0.6 yr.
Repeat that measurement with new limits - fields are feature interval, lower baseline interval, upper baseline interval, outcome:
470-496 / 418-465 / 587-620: 1.3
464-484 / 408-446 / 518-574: -0.6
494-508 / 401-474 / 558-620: 0.5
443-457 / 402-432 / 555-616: -1.5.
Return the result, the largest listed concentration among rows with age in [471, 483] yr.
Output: 2.185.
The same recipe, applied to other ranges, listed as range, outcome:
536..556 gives 2.219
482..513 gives 2.236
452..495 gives 2.674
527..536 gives 2.046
